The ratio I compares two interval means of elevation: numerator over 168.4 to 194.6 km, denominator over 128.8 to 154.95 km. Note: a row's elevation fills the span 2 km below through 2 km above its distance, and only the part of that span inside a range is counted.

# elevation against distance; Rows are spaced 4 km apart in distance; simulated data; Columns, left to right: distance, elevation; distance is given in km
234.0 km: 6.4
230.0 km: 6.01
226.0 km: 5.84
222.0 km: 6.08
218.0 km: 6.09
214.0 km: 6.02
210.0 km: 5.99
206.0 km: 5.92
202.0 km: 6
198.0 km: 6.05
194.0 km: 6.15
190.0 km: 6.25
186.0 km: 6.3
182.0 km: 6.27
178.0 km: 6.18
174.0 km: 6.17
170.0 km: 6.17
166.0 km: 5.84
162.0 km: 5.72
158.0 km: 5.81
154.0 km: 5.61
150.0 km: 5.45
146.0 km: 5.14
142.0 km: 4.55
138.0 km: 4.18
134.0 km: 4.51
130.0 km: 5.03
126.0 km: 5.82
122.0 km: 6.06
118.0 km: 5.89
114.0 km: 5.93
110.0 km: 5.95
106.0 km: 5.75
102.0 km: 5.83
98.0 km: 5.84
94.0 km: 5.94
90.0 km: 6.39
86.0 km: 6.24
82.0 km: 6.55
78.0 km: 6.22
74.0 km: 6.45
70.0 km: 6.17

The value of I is 1.3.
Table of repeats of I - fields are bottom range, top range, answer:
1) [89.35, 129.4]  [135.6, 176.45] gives 0.93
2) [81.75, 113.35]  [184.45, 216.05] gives 1.01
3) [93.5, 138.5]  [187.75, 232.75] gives 1.08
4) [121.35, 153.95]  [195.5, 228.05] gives 1.18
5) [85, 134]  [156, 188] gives 1.04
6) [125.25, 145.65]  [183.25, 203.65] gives 1.29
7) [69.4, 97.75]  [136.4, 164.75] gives 0.84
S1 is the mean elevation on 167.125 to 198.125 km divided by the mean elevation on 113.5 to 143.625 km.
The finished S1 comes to 1.19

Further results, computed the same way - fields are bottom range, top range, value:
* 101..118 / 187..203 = 1.04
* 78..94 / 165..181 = 0.97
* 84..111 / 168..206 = 1.03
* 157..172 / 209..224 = 1.03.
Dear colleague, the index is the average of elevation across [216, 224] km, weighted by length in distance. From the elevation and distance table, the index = 6.08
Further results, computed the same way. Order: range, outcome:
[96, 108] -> 5.81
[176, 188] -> 6.25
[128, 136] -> 4.77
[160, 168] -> 5.78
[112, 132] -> 5.75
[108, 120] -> 5.92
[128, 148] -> 4.68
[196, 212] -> 5.99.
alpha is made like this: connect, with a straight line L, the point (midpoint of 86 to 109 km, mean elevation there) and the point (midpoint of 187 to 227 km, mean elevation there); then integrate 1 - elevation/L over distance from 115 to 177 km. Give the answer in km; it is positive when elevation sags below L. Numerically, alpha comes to 5.4 km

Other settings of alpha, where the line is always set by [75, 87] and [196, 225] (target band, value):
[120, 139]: 3.2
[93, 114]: 1.4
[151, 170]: 1.1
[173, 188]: -0.3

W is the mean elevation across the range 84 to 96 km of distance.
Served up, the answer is 6.19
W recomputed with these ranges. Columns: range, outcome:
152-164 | 5.71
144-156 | 5.4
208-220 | 6.03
